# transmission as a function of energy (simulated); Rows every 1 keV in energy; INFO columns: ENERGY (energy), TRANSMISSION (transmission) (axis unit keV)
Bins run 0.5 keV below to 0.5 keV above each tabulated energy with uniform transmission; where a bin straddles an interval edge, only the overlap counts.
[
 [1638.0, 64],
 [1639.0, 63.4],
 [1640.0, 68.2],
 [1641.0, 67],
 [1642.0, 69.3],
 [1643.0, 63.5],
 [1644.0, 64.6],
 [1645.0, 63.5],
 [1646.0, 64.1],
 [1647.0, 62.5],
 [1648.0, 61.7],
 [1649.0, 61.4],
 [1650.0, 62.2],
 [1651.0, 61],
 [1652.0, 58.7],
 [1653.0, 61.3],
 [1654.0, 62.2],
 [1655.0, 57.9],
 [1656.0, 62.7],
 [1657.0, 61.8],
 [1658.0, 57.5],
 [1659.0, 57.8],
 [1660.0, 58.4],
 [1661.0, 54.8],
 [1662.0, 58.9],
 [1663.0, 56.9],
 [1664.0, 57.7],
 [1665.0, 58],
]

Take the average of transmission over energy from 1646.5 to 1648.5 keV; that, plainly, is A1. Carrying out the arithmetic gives 62.1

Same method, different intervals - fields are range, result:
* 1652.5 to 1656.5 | 61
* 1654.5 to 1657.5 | 60.8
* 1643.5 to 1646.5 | 64.1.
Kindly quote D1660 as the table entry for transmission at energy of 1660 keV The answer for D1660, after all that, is 58.4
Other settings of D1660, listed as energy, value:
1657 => 61.8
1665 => 58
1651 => 61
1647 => 62.5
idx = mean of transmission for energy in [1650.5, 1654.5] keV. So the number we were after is 60.8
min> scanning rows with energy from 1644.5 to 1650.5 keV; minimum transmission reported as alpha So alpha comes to 61.4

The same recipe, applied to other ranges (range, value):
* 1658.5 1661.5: 54.8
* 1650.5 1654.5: 58.7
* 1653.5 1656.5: 57.9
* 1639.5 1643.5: 63.5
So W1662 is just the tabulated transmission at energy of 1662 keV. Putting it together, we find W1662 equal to 58.9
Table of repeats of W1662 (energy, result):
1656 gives 62.7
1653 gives 61.3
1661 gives 54.8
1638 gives 64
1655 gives 57.9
